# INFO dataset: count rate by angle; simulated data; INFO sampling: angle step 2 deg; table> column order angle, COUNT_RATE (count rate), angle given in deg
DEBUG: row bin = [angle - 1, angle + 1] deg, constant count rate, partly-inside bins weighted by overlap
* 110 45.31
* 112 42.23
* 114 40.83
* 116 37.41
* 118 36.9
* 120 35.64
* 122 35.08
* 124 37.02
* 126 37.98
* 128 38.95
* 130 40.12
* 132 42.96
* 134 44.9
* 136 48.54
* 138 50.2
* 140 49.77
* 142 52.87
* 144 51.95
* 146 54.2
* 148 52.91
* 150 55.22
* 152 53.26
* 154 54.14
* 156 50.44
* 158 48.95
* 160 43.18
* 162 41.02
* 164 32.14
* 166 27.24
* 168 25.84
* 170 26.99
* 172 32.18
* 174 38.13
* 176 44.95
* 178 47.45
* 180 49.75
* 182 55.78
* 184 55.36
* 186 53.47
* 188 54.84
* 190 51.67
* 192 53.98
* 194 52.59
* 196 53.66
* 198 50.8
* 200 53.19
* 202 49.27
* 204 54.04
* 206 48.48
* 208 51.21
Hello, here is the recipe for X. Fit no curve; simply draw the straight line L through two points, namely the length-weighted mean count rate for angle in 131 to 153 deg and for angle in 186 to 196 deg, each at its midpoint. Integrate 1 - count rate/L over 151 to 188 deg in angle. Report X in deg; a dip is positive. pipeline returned 6.03 deg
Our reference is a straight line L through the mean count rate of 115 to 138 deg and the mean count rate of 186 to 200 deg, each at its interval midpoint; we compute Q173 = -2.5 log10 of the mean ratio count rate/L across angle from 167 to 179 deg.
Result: 0.34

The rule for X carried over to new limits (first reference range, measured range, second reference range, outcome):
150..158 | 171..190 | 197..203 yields 1.28 deg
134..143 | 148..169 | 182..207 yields 2.95 deg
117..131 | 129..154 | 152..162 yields -3.69 deg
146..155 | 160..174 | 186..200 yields 5.56 deg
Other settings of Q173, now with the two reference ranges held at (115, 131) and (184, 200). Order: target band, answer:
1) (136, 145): -0.225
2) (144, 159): -0.199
